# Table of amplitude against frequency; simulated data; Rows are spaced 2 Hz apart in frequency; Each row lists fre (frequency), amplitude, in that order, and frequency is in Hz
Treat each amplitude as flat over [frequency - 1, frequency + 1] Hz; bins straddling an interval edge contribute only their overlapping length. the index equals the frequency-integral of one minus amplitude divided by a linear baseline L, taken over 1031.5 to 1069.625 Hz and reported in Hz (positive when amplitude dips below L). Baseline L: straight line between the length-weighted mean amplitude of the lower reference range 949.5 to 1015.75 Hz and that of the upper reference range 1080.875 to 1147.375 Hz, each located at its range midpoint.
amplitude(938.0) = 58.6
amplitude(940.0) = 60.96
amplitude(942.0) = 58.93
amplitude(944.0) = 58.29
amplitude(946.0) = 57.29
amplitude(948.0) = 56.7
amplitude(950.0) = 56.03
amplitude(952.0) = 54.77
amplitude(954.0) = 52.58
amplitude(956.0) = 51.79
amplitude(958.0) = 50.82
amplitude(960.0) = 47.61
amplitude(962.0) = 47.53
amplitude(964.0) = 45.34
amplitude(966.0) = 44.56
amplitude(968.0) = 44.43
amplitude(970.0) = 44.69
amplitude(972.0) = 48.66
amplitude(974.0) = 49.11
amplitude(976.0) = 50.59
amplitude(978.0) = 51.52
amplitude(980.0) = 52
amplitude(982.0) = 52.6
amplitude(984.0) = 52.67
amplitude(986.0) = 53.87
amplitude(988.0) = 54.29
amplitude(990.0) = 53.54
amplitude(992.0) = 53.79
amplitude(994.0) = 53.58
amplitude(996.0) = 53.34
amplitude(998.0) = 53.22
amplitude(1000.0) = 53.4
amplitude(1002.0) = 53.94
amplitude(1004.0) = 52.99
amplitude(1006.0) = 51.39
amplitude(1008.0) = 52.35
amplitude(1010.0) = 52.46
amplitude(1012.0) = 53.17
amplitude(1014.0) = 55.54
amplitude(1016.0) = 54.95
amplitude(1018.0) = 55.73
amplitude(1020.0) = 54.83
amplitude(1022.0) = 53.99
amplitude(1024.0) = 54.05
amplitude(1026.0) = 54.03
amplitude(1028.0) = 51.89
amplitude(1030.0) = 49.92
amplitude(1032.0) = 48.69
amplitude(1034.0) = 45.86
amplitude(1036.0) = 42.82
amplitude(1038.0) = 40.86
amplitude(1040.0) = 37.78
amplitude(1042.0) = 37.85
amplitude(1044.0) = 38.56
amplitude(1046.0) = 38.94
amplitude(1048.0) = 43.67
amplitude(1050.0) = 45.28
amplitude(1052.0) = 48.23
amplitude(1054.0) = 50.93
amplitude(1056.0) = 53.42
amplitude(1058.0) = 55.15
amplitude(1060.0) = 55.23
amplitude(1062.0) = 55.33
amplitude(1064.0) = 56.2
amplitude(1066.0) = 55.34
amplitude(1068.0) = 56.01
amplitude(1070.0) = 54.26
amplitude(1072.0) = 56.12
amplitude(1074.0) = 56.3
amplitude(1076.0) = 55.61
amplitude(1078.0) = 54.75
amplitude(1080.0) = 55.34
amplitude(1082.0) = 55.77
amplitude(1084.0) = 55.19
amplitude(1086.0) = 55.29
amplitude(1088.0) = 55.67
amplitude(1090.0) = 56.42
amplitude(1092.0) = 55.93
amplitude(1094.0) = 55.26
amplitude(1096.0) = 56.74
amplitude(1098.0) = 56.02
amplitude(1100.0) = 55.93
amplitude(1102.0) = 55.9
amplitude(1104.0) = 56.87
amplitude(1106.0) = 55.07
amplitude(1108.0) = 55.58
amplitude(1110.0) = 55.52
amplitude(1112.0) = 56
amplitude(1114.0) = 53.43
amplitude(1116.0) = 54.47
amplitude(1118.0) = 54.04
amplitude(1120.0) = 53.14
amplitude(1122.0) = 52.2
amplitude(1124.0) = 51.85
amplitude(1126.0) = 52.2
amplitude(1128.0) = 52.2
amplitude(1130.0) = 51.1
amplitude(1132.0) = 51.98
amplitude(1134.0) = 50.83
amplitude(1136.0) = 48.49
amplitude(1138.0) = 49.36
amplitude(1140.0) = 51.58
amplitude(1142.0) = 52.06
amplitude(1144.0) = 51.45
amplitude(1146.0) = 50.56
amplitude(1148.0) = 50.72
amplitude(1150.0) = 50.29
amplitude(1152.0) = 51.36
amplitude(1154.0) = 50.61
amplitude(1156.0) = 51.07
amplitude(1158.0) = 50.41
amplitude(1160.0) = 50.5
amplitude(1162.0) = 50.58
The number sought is 3.5 Hz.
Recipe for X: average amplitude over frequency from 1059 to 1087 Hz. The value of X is 55.5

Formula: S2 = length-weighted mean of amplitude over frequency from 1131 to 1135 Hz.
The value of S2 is 51.4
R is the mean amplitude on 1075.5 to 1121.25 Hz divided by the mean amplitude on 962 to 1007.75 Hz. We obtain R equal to 1.09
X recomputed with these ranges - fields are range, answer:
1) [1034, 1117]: 52.2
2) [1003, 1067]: 49.9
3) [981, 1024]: 53.6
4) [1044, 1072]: 51.1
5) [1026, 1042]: 45.5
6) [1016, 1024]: 54.8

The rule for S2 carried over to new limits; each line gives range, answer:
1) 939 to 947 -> 58.9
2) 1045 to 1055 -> 45.4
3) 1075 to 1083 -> 55.4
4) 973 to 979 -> 50.4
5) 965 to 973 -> 45.6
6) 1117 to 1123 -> 53.1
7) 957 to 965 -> 47.8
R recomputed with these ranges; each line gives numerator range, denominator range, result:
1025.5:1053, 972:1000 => 0.85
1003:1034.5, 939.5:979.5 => 1.02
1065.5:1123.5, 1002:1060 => 1.12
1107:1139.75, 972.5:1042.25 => 1.02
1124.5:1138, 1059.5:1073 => 0.92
